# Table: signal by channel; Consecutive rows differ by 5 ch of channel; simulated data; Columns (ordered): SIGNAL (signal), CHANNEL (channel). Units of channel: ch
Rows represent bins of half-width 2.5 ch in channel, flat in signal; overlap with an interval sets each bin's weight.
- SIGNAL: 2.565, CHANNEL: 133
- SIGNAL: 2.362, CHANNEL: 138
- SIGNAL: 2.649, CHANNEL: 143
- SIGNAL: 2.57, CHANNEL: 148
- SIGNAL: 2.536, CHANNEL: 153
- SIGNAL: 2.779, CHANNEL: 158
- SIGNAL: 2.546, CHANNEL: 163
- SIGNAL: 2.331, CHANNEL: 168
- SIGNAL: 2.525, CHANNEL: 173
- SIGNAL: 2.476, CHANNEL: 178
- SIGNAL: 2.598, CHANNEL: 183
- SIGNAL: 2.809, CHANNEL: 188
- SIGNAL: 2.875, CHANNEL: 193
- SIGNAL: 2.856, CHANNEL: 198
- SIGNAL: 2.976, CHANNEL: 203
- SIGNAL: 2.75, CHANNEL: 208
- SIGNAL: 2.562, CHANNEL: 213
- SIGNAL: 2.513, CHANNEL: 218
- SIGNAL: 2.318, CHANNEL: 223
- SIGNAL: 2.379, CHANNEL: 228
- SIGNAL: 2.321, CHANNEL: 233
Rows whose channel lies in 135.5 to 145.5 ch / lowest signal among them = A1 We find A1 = 2.362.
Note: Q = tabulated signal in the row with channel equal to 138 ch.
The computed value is 2.362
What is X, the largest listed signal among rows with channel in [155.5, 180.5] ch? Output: 2.779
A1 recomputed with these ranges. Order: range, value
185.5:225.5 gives 2.318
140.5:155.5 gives 2.536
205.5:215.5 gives 2.562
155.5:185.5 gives 2.331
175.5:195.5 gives 2.476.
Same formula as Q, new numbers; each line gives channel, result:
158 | 2.779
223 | 2.318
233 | 2.321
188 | 2.809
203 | 2.976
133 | 2.565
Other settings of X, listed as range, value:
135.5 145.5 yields 2.649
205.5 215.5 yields 2.75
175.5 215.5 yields 2.976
